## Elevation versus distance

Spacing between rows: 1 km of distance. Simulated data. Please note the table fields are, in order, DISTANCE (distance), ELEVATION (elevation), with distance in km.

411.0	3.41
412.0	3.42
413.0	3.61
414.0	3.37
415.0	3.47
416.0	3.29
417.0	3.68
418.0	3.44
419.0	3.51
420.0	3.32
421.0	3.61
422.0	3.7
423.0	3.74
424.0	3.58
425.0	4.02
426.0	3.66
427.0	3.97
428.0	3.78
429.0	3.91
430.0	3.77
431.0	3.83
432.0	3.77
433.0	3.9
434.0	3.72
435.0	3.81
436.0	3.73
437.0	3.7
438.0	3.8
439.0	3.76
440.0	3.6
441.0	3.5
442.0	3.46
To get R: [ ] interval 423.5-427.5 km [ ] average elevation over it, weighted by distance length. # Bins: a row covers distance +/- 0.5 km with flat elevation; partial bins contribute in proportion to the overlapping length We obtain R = 3.81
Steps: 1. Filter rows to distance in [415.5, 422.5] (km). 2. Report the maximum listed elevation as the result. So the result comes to 3.7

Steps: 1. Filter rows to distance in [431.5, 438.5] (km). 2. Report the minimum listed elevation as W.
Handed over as 3.7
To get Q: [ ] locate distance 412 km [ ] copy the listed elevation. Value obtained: 3.42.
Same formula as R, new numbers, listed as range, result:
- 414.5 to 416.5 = 3.38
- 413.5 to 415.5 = 3.42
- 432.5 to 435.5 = 3.81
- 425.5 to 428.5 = 3.8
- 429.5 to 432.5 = 3.79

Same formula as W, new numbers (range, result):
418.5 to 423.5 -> 3.32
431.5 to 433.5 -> 3.77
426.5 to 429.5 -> 3.78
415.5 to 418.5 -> 3.29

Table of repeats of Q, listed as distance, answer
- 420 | 3.32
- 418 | 3.44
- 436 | 3.73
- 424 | 3.58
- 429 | 3.91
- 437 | 3.7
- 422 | 3.7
